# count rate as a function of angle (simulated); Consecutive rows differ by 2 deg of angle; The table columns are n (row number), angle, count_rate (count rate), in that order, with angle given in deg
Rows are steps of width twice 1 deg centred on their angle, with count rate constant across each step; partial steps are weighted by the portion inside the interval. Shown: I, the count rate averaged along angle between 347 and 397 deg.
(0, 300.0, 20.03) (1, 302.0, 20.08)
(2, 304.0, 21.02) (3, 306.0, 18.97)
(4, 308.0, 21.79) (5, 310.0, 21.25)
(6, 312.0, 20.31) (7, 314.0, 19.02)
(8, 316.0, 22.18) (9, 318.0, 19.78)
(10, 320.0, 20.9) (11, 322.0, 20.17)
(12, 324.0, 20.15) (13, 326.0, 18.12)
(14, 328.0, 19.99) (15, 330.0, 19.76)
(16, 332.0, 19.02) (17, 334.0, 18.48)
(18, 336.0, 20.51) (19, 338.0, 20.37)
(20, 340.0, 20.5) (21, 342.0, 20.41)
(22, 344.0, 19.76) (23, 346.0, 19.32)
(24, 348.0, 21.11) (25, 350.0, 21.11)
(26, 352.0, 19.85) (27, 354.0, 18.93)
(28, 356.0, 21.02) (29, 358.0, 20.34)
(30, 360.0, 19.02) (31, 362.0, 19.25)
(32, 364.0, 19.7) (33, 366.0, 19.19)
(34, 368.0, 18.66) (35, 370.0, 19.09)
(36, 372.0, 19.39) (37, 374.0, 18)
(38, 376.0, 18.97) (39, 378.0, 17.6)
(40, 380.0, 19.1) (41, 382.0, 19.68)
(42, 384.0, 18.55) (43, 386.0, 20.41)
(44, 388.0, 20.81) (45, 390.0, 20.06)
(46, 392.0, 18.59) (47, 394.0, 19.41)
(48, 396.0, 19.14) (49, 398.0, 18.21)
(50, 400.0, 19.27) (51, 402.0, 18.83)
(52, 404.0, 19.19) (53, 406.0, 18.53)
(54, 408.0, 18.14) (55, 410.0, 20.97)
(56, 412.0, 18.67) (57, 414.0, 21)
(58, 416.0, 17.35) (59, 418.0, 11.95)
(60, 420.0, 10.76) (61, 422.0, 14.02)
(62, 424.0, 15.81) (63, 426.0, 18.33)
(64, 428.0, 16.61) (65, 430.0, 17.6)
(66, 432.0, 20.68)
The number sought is 19.5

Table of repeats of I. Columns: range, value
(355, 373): 19.5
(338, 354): 20.2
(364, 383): 18.9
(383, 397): 19.6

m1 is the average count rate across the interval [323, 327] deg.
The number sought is 19.1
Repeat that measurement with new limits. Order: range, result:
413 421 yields 15.3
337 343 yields 20.4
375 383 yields 18.8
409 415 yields 20.2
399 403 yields 19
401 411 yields 19.1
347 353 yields 20.7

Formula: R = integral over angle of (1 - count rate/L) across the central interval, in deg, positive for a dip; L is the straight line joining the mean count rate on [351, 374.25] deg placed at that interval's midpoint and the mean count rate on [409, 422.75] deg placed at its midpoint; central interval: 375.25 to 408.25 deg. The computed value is -2.49 deg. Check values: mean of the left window 19.4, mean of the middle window 19.1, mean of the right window 16.4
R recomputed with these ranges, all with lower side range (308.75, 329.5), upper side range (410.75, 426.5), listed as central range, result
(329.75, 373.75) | -2.2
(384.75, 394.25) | -1.5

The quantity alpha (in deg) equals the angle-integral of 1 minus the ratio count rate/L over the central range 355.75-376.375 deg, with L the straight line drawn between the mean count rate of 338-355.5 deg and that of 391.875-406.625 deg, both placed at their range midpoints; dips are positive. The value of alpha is 0.5 deg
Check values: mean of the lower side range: 20.2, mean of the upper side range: 18.9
